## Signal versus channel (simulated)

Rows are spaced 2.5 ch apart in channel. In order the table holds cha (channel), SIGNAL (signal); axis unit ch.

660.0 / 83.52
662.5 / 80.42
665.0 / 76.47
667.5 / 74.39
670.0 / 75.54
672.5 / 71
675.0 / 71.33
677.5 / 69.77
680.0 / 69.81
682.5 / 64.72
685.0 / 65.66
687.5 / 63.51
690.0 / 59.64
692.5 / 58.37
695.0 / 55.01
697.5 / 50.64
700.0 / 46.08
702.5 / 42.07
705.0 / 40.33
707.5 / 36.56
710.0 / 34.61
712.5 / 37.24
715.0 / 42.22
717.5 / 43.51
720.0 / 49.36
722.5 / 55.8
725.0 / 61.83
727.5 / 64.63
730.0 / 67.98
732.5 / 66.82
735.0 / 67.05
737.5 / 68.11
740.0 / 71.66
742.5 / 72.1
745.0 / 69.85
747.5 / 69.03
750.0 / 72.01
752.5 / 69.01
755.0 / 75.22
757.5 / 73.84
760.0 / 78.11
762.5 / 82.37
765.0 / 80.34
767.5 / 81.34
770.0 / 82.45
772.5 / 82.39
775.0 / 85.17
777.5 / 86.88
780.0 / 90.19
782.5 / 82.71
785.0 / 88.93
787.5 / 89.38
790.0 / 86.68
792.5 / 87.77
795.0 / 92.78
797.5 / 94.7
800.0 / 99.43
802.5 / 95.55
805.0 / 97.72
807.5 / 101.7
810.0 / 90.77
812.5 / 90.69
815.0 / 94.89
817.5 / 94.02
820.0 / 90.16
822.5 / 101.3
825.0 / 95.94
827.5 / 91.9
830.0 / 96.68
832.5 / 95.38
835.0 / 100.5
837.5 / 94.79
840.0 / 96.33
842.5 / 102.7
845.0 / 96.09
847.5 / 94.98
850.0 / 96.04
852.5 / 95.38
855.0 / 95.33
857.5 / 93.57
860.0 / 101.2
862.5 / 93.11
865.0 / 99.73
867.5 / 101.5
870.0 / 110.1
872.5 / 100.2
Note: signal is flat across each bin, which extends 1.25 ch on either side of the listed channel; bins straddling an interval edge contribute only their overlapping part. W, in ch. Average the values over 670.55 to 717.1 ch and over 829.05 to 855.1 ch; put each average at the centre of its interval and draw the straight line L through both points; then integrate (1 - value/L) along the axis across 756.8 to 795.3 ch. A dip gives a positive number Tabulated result -3.2 ch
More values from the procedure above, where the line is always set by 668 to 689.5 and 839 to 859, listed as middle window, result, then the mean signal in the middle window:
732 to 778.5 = 3.3 ch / 75.5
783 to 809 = -1.6 ch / 93.1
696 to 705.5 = 3.5 ch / 45.4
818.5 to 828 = -0.3 ch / 95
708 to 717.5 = 4.6 ch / 38.6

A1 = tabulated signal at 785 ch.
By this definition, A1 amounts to 88.93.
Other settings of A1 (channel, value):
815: 94.89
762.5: 82.37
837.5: 94.79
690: 59.64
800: 99.43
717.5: 43.51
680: 69.81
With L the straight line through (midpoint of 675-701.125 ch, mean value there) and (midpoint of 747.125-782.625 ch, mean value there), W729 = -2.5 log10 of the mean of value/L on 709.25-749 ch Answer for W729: 0.20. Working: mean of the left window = 60.9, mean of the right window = 79.6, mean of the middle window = 59.3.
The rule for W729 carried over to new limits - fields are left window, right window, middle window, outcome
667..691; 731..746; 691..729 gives 0.39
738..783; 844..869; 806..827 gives -0.07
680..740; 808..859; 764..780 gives -0.12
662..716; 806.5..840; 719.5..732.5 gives 0.12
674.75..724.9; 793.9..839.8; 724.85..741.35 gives -0.04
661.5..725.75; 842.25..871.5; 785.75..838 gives -0.09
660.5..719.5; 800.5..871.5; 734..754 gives 0.04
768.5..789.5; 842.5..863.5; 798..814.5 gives -0.07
